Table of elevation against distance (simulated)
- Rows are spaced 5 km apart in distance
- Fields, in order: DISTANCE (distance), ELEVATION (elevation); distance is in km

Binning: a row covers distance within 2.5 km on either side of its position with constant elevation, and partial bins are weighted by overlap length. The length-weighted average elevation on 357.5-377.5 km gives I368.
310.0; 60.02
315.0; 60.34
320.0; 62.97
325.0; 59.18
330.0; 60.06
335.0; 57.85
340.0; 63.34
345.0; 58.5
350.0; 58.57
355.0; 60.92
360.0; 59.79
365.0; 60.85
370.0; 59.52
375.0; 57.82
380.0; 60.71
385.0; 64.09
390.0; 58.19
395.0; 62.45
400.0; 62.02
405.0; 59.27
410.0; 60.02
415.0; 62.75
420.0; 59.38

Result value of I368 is 59.5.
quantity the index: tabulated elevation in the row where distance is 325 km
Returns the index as 59.18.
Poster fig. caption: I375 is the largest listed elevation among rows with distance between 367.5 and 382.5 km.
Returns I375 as 60.71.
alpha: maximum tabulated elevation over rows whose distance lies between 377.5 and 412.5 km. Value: 64.09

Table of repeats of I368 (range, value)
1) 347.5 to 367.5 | 60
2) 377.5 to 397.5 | 61.4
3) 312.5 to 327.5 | 60.8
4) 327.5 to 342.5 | 60.4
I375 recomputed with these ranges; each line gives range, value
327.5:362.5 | 63.34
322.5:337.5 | 60.06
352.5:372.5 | 60.92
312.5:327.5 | 62.97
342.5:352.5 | 58.57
